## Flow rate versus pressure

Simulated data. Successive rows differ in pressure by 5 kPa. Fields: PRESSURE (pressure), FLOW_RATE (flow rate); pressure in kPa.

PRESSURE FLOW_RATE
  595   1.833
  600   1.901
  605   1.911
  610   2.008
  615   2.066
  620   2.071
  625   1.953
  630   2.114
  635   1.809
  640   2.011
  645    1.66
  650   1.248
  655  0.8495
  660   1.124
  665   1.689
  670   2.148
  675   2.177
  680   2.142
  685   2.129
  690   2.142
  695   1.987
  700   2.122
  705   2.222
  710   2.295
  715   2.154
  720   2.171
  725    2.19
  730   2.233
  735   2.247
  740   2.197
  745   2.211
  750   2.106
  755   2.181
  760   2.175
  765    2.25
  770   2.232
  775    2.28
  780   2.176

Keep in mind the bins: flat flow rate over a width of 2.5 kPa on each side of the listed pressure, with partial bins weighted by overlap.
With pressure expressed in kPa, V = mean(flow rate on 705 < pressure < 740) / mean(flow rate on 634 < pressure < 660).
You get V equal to 1.5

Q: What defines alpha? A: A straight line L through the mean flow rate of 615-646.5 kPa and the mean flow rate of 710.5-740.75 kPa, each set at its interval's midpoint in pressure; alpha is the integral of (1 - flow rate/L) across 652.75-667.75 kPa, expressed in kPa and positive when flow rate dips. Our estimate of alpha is 5.85 kPa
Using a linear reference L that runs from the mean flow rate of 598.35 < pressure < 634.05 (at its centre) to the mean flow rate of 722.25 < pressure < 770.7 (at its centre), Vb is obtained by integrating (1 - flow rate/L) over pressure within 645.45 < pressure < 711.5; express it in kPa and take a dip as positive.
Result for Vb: 7.7 kPa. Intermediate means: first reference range 2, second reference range 2.2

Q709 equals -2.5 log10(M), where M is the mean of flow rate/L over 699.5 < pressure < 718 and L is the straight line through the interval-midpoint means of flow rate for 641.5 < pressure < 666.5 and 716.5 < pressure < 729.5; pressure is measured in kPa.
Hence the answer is -0.103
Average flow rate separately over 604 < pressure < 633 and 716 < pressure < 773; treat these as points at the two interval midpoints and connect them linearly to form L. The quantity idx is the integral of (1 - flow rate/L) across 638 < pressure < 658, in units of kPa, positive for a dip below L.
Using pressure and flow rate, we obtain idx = 6.2 kPa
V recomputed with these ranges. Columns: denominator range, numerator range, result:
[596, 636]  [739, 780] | 1.11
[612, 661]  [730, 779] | 1.29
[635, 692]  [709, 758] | 1.25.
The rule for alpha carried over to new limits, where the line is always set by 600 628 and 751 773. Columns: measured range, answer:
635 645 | 0.8 kPa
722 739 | -0.5 kPa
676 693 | -0.3 kPa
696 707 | -0.1 kPa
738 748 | -0.1 kPa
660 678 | 1.6 kPa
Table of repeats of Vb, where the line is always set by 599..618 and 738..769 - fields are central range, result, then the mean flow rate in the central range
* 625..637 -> 0.3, 1.97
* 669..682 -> -0.5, 2.16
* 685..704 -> 0.0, 2.1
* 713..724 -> -0.1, 2.17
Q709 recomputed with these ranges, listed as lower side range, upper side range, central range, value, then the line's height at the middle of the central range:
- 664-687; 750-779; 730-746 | -0.02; 2.17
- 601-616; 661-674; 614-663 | 0.15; 1.92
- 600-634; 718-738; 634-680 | 0.25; 2.08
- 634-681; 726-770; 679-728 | -0.12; 1.94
